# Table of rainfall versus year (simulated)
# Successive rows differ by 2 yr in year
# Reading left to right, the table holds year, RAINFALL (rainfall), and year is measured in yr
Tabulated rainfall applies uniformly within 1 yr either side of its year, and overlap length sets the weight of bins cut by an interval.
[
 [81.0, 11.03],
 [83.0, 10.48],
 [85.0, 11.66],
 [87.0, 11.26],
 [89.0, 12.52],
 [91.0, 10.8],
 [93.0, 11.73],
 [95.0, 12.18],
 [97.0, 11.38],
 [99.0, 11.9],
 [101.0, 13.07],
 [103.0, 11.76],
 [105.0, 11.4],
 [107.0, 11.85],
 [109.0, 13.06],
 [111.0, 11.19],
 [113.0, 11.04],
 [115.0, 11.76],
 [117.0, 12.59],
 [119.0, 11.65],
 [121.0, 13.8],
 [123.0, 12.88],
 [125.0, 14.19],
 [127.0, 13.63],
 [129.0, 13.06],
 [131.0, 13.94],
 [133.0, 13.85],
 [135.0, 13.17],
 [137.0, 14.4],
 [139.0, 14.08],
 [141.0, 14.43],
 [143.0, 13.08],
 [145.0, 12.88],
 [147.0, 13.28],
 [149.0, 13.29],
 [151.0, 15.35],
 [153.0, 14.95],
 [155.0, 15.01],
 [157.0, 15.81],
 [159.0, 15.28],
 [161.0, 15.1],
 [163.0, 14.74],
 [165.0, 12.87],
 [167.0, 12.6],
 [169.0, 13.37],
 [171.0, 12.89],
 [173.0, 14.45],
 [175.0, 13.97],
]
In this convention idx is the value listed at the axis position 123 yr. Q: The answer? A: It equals 12.88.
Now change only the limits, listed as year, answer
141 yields 14.43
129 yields 13.06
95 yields 12.18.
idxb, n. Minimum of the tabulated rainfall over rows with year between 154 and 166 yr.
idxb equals 12.87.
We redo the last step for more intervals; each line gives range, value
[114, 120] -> 11.65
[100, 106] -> 11.4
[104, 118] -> 11.04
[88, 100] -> 10.8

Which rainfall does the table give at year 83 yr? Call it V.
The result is 10.48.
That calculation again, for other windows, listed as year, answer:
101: 13.07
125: 14.19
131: 13.94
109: 13.06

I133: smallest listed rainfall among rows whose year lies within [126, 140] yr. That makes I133 13.06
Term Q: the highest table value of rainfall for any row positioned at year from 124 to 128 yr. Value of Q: 14.19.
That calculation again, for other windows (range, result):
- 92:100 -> 12.18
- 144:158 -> 15.81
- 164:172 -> 13.37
